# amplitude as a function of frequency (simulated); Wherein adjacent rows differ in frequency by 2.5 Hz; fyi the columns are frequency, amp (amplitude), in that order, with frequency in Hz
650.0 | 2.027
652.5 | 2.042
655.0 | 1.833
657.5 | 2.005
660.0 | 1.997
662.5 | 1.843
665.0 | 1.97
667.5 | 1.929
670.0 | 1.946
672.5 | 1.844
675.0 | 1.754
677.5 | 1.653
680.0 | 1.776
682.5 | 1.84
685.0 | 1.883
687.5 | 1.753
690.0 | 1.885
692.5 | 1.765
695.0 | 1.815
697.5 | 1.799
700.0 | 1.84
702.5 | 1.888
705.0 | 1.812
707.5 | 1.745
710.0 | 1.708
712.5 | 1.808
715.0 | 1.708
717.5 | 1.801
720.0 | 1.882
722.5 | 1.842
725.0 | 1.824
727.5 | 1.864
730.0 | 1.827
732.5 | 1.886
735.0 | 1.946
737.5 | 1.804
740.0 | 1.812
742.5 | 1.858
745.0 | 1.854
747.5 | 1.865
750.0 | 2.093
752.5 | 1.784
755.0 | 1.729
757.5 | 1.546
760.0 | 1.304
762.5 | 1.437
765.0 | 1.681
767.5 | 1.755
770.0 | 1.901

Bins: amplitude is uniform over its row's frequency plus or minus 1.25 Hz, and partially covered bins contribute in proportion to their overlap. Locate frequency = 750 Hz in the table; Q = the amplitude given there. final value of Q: 2.093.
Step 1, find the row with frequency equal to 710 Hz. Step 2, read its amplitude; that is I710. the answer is 1.708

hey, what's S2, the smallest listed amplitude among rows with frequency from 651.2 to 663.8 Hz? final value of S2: 1.833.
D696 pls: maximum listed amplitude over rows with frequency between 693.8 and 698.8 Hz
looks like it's 1.815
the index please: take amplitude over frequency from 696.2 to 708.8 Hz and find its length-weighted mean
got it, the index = 1.82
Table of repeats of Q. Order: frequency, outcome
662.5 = 1.843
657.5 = 2.005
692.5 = 1.765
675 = 1.754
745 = 1.854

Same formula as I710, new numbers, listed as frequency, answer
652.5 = 2.042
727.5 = 1.864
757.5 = 1.546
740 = 1.812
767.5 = 1.755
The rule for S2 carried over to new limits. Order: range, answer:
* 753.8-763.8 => 1.304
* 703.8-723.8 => 1.708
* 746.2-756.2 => 1.729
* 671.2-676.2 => 1.754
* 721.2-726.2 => 1.824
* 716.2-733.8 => 1.801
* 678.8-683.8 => 1.776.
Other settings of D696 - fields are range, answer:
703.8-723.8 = 1.882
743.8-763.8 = 2.093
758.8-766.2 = 1.681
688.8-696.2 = 1.885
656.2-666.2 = 2.005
